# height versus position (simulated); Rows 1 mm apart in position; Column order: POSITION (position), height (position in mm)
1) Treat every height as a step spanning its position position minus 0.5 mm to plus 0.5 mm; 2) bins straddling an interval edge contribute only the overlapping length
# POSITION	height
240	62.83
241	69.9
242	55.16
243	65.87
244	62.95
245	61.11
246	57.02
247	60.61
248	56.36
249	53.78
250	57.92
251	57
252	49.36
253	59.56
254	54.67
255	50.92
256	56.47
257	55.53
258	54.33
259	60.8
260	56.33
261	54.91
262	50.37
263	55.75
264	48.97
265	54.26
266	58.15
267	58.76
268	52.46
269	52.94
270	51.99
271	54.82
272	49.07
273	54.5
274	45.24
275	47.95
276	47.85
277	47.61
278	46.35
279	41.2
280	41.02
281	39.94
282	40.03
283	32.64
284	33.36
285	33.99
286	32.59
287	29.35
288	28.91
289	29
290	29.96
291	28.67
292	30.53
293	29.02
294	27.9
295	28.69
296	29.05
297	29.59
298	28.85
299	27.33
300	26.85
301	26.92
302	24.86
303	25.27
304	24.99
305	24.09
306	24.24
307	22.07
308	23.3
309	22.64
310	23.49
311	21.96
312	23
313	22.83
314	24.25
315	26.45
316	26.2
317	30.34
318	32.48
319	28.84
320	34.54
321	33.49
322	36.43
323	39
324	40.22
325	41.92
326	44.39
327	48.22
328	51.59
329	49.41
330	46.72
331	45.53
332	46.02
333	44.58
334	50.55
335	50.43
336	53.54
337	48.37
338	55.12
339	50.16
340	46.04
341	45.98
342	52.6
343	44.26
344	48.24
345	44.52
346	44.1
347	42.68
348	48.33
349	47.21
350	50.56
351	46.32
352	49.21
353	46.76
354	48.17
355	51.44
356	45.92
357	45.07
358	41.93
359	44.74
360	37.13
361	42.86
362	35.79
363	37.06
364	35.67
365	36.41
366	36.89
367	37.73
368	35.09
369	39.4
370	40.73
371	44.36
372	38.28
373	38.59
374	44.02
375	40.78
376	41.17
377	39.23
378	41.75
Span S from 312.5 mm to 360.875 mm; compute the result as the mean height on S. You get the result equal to 43.2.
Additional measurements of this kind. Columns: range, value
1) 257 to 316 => 37.3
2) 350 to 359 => 46.9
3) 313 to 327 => 33.9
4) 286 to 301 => 28.9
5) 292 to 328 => 29.6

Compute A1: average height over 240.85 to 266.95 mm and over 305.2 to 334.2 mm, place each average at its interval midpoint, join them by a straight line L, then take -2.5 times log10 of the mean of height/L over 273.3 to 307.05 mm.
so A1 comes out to 0.34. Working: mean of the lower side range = 56.7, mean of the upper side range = 34.4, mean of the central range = 32.8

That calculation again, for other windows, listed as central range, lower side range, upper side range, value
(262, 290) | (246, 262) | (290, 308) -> -0.06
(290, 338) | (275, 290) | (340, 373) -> 0.19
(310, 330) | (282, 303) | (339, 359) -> 0.11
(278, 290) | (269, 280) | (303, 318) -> 0.21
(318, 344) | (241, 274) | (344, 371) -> 0.03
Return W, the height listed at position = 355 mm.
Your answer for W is 51.44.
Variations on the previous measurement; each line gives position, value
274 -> 45.24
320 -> 34.54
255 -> 50.92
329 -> 49.41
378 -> 41.75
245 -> 61.11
